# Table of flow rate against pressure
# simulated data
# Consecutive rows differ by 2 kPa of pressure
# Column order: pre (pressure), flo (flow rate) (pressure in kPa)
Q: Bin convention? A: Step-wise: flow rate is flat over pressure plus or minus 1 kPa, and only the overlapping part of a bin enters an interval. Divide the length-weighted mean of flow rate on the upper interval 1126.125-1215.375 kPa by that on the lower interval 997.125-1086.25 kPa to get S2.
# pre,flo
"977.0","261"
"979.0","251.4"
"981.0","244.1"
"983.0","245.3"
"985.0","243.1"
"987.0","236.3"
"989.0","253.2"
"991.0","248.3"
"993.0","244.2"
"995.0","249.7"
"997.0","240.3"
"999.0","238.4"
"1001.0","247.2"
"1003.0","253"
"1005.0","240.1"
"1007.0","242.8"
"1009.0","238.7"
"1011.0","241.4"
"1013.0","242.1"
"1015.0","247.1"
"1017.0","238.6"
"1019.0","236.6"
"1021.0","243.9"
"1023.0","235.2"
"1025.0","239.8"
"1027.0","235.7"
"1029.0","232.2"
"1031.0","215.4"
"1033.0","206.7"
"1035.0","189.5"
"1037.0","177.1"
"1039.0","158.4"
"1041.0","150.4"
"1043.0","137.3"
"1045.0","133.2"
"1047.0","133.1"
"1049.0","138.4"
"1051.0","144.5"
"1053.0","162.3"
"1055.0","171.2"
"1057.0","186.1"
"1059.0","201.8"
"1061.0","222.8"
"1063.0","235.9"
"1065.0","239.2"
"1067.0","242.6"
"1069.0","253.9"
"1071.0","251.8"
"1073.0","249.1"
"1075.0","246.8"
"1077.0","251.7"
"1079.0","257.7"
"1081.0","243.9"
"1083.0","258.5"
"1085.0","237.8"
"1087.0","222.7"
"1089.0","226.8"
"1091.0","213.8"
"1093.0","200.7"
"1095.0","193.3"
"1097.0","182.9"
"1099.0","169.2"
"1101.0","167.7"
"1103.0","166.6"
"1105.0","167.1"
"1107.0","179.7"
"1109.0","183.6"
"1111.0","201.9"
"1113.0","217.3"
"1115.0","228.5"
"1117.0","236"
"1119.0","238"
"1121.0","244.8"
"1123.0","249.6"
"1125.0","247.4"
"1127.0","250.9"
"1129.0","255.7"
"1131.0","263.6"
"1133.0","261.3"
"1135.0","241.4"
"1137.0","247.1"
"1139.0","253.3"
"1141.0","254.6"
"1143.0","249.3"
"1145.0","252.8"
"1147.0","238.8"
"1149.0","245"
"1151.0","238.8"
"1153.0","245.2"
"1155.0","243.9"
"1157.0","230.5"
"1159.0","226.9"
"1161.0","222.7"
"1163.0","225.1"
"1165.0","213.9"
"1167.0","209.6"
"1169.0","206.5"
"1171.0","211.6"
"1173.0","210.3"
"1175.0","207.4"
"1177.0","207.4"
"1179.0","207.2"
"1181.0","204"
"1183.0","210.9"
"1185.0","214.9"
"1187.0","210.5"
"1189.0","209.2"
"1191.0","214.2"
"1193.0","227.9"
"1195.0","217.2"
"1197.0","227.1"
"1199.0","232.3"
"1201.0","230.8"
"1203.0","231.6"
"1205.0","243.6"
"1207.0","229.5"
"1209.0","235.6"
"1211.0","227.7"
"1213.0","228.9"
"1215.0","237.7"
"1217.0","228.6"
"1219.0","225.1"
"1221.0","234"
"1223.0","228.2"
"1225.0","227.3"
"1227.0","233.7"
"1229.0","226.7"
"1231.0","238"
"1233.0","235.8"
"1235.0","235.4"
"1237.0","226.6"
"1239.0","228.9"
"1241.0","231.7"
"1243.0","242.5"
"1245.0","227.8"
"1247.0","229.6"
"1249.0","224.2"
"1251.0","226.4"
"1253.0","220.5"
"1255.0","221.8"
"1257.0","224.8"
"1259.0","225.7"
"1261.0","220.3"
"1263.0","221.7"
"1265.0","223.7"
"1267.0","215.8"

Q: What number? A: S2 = 1.06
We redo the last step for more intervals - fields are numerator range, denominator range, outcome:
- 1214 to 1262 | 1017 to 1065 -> 1.19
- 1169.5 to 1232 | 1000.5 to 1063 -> 1.09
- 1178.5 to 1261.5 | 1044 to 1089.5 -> 1.06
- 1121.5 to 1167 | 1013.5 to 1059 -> 1.26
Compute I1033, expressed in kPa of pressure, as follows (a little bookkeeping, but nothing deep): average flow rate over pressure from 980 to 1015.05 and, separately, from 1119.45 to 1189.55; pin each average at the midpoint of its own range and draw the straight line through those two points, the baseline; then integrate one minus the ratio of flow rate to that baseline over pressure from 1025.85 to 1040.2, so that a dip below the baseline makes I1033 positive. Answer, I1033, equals 2.4 kPa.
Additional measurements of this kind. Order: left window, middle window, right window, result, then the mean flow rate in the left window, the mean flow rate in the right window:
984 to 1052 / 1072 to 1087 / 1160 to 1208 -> -2.1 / 216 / 218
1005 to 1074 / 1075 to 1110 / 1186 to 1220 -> 1.0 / 209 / 227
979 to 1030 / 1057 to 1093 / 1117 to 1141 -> 1.5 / 242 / 250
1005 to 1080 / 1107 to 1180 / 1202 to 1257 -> -3.2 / 212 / 231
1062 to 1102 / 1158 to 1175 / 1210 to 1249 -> 1.0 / 227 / 231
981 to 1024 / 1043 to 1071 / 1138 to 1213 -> 5.6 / 243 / 226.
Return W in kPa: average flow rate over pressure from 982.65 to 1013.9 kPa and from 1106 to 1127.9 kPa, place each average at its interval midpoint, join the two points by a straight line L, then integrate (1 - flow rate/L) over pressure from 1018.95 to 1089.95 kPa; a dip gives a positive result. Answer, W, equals 7.5 kPa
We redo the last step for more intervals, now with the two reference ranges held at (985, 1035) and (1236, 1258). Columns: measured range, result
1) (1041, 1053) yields 4.88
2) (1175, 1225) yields 1.43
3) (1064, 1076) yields -0.58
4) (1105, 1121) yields 1.54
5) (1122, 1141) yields -1.58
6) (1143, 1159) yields -0.66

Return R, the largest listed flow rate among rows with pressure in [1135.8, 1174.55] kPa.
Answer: 254.6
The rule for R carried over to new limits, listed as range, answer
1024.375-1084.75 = 258.5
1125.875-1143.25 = 263.6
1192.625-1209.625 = 243.6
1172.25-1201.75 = 232.3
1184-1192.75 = 214.9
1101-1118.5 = 236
